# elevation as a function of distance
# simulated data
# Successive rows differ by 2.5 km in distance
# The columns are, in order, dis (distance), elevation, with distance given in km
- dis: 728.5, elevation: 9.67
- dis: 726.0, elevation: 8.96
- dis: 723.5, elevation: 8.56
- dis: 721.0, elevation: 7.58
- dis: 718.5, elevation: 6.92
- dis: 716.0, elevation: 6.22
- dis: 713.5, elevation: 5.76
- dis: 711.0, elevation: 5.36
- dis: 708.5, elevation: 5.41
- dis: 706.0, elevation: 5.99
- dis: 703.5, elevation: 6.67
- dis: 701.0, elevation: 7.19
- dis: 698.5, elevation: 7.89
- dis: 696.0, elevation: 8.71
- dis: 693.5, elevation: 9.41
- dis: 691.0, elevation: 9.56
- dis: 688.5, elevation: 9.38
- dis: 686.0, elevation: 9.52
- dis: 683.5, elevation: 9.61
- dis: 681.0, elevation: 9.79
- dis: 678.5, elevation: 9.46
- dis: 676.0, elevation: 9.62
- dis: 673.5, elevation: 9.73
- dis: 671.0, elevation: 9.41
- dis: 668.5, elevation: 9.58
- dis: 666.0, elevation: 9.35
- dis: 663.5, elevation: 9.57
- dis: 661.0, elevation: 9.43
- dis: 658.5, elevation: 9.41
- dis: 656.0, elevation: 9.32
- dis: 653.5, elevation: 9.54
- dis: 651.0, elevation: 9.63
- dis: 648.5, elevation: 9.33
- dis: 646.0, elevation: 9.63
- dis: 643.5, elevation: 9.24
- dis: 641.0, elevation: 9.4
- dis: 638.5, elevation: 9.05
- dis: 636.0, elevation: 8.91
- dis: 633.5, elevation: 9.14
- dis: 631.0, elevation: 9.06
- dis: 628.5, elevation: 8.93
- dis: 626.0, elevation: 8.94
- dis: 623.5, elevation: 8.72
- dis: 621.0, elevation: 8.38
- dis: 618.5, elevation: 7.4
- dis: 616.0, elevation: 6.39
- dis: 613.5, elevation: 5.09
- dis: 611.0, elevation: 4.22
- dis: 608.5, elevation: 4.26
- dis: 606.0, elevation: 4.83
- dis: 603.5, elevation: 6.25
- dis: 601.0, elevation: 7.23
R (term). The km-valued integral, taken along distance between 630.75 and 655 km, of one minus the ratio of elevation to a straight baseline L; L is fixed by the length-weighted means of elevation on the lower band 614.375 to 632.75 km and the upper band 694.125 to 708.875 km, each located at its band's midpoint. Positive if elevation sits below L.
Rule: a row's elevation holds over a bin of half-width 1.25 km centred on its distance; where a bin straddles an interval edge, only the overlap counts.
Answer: -4.1 km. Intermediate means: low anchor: 8.22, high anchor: 7.17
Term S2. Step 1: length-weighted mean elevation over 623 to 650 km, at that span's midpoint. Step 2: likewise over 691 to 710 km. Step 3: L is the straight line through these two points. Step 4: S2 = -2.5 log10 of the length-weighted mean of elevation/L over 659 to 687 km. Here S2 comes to -0.17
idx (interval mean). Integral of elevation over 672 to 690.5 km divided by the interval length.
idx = 9.58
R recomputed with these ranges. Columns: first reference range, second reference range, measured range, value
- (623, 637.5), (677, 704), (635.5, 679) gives -2.4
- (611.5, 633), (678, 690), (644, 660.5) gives -1.6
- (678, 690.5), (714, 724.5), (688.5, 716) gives 3.8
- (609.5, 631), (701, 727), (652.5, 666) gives -4.5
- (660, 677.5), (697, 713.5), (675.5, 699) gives -4.2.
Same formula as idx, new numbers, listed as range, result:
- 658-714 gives 8.54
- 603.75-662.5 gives 8.16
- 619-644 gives 8.92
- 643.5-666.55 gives 9.46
